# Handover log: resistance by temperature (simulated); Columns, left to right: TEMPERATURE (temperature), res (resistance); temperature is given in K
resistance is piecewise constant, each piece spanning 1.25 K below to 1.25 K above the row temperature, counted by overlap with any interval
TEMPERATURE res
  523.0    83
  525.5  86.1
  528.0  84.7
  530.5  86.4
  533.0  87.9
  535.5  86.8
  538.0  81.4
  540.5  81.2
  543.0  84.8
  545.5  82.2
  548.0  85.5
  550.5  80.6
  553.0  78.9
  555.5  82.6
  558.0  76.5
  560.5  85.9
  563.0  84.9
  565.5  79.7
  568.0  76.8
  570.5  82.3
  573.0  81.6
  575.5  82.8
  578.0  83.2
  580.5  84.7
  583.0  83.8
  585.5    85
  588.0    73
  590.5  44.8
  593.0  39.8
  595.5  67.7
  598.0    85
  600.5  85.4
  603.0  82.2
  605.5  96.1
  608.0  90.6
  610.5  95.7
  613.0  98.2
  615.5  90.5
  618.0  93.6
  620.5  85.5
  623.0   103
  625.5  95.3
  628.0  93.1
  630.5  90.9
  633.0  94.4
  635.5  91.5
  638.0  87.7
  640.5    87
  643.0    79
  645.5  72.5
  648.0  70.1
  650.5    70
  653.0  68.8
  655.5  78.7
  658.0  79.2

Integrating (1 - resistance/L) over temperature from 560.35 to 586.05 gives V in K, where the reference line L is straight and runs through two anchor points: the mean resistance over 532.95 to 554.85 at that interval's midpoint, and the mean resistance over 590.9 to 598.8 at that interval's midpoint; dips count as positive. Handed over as -4.6 K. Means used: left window 83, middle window 82.6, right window 60.9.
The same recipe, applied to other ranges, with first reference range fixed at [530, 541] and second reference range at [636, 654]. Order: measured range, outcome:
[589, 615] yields 0.4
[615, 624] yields -1.6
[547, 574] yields 0.6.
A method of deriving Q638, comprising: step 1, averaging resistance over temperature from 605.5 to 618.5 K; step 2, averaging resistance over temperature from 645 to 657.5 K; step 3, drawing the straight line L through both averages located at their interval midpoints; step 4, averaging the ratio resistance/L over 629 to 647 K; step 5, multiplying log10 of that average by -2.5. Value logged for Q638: -0.08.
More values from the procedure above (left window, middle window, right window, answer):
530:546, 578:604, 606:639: 0.218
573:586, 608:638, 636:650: -0.158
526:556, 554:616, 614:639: 0.099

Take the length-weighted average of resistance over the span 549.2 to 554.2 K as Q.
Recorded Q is 79.8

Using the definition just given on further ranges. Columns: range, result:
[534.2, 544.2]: 83.6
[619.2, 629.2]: 94.2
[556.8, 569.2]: 80.8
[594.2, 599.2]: 75.9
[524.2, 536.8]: 86.3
